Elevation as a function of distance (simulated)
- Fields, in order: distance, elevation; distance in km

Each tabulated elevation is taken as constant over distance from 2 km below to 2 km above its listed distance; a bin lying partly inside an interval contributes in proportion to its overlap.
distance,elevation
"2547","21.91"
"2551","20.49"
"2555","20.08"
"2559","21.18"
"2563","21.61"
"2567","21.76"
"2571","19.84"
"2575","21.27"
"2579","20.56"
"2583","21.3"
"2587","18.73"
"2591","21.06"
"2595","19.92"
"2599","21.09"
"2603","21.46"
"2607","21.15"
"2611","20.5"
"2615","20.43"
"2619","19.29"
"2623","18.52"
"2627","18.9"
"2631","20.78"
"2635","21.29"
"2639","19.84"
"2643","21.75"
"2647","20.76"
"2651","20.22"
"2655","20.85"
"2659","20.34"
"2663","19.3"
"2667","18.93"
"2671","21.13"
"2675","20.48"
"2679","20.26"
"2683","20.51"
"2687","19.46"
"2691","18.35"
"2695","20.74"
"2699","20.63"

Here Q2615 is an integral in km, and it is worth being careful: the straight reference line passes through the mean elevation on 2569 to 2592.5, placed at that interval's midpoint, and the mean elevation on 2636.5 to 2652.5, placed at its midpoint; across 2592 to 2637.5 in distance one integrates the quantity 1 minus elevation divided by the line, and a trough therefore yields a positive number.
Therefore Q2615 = 0.56 km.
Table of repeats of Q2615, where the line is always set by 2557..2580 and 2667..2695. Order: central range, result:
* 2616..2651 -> 0.5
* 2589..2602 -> 0.0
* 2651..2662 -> -0.1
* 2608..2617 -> 0.0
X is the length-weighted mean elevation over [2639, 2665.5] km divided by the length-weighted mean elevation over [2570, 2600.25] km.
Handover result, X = 1.0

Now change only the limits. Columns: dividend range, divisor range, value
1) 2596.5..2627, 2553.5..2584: 0.97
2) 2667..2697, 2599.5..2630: 1.00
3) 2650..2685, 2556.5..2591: 0.97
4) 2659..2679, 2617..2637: 1.01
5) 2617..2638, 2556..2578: 0.94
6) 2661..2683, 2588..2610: 0.96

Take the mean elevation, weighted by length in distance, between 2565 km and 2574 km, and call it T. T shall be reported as 20.9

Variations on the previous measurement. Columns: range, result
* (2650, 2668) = 20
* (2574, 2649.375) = 20.4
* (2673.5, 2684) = 20.4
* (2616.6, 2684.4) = 20.2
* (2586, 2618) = 20.6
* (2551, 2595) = 20.7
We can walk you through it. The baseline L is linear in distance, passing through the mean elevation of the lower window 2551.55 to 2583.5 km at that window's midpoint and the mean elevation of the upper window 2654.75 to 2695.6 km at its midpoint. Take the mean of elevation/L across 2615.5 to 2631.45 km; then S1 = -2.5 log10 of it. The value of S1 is 0.059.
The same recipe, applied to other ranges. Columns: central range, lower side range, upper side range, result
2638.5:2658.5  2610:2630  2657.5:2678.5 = -0.047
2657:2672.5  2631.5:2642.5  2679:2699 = 0.022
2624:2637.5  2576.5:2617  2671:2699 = 0.013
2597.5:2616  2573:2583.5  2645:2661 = -0.006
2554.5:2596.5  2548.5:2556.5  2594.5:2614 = -0.005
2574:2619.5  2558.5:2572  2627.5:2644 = 0.019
